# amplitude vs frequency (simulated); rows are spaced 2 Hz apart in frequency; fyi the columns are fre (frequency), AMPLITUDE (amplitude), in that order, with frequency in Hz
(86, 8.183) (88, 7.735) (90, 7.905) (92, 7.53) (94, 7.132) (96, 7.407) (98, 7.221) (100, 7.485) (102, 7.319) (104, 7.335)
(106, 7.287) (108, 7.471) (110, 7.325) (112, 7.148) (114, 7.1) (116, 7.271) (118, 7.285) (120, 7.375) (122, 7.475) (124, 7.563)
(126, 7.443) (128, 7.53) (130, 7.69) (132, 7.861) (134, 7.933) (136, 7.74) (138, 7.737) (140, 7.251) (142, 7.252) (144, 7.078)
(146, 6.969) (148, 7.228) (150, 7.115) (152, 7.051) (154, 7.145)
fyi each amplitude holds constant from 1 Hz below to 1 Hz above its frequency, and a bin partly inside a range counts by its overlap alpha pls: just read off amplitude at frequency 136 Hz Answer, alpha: 7.74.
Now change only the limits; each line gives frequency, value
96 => 7.407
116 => 7.271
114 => 7.1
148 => 7.228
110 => 7.325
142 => 7.252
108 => 7.471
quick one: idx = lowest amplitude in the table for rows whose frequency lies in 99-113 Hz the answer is 7.148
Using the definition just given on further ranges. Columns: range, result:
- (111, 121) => 7.1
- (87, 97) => 7.132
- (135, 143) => 7.251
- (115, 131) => 7.271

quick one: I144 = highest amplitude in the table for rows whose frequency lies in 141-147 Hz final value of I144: 7.252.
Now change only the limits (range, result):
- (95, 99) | 7.407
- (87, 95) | 7.905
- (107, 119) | 7.471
